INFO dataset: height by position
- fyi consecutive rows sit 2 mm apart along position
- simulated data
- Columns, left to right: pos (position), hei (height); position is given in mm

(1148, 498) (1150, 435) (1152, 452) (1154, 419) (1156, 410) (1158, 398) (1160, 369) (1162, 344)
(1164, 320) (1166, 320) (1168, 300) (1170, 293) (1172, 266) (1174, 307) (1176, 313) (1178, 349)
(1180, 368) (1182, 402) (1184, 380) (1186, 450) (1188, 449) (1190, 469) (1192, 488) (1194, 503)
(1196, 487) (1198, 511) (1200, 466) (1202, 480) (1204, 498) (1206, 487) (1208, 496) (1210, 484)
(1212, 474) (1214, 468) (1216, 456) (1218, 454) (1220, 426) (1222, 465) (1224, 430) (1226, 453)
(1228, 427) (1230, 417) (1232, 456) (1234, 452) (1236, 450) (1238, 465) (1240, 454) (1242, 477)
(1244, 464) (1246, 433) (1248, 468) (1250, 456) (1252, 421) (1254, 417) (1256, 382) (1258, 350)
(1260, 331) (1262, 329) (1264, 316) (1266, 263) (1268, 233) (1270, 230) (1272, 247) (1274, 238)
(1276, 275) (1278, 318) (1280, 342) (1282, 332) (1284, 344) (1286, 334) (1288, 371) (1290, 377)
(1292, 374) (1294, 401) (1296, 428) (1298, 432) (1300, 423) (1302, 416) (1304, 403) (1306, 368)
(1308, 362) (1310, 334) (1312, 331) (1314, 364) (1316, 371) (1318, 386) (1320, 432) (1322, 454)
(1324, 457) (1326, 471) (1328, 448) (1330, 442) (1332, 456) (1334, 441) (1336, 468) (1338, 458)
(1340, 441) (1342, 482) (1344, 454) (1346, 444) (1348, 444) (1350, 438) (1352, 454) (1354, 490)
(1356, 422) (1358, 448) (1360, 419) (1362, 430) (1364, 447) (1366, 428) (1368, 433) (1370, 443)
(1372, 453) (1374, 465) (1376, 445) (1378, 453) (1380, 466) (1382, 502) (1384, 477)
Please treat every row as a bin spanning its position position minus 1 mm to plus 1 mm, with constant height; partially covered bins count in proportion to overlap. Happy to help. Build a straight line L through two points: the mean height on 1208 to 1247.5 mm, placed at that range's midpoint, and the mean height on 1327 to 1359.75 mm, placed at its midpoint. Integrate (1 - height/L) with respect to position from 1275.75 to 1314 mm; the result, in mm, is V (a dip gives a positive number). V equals 7.1 mm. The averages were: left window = 454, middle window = 368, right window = 451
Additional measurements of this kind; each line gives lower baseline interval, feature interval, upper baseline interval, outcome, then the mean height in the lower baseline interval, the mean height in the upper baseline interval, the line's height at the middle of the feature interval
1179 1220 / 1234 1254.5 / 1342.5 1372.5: 0.26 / 463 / 444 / 457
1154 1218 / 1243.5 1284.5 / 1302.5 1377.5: 7.89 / 414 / 430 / 422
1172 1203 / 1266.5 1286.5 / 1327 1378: 6.83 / 423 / 448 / 436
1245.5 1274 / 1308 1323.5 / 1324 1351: 1.46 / 343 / 453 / 422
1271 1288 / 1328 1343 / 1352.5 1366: -1.98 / 308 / 442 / 402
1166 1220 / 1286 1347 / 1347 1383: 3.77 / 425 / 449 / 442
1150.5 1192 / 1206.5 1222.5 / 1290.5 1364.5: -3.27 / 373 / 425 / 387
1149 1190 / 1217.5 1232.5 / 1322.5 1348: -1.58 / 370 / 455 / 398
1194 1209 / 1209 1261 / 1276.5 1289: -1.55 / 490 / 338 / 427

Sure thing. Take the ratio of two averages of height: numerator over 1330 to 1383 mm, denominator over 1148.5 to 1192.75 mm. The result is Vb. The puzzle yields 1.19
